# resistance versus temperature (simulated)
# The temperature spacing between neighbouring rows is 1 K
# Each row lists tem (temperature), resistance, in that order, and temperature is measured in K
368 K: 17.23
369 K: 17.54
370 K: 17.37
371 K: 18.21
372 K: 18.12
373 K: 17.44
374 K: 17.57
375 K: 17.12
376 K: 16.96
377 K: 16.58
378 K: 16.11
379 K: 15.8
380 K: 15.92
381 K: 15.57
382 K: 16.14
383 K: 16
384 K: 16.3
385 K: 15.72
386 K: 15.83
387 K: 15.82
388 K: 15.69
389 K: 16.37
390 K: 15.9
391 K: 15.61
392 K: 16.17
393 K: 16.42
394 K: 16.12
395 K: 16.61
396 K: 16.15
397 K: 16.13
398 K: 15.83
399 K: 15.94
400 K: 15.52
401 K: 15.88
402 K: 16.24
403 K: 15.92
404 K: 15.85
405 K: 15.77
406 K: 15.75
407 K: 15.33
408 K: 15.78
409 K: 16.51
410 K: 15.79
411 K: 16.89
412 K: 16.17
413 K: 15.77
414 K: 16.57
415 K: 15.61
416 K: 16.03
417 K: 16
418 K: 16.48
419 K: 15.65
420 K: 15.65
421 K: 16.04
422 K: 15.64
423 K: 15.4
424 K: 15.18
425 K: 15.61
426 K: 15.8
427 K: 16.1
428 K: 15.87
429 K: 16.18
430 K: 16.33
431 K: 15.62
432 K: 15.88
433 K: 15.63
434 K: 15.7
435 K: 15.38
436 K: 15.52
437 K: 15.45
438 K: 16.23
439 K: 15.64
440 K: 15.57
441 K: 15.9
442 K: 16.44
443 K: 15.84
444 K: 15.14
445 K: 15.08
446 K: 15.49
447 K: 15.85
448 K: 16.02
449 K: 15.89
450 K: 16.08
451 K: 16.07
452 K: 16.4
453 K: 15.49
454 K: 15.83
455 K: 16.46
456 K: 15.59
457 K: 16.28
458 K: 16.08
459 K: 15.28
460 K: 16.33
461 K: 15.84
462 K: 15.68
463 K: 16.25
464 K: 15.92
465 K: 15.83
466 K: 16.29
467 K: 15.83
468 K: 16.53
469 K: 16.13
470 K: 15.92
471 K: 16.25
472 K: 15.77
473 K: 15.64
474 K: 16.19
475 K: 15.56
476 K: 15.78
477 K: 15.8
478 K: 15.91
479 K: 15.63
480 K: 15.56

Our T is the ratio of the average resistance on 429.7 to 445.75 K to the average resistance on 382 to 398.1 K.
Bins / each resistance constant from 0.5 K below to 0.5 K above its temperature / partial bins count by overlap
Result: 1.0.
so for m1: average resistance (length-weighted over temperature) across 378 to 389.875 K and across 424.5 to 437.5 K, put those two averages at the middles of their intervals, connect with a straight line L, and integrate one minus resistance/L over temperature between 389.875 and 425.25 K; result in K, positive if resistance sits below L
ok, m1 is -0.2 K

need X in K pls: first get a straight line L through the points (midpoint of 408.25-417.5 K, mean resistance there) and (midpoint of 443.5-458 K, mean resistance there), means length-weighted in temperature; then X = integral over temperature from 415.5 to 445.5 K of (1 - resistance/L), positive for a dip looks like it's 0.4 K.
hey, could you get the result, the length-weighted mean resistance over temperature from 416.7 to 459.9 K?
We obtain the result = 15.8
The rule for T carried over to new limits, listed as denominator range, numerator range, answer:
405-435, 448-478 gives 1.01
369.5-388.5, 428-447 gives 0.95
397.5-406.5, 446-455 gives 1.01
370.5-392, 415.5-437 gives 0.96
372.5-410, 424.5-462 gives 0.98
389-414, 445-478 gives 0.99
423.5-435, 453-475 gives 1.01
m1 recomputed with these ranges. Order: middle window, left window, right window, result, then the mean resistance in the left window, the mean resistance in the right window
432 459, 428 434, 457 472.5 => 0.25 K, 15.9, 16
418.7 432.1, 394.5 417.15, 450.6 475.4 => 0.18 K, 16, 16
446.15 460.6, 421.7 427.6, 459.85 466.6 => -0.05 K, 15.6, 16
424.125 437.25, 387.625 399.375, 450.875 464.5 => 0.20 K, 16.1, 16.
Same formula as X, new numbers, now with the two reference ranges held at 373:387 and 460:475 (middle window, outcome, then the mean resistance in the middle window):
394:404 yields 0.1 K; 16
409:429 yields 0.3 K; 15.9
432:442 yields 0.2 K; 15.7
